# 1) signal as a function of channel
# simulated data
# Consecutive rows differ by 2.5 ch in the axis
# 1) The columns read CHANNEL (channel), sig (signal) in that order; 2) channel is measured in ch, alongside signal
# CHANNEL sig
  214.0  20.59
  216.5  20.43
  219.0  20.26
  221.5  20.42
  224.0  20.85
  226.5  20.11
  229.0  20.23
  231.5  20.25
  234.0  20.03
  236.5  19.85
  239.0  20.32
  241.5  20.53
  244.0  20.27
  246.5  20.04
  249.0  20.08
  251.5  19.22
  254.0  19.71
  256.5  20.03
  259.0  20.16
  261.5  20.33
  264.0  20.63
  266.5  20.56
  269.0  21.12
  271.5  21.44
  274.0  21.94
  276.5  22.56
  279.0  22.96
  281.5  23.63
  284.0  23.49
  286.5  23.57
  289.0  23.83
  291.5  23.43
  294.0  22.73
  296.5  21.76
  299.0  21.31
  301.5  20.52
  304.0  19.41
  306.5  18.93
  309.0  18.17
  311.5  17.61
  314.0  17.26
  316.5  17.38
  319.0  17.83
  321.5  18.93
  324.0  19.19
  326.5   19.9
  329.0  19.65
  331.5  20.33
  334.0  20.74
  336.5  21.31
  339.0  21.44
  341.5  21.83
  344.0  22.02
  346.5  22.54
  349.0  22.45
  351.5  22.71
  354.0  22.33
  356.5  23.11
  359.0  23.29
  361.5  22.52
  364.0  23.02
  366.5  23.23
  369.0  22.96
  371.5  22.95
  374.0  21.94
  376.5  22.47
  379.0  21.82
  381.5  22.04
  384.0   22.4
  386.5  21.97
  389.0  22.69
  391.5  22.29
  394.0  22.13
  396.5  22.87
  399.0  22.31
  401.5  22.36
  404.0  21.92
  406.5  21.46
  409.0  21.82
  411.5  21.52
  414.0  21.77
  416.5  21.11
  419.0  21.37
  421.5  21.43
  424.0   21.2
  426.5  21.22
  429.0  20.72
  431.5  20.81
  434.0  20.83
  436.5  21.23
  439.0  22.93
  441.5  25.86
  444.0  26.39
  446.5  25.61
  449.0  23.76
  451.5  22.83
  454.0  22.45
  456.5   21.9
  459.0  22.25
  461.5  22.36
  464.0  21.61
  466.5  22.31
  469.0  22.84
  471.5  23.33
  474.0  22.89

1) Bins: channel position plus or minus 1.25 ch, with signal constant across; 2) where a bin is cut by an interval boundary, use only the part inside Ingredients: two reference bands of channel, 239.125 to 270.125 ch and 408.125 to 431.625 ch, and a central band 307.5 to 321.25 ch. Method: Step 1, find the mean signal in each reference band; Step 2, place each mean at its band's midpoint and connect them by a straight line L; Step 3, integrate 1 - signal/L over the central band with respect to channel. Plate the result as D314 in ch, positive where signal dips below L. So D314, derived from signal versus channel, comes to 1.9 ch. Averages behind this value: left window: 20.2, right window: 21.3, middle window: 17.8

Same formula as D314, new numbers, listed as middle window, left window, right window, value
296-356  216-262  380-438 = 2.1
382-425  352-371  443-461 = 2.3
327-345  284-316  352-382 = 0.7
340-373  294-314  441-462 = -2.4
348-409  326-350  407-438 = -3.4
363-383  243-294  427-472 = -0.3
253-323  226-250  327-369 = 0.8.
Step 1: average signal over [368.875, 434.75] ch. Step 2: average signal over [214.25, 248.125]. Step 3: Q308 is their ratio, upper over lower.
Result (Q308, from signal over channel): 1.08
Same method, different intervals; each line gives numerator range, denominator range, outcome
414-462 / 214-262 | 1.11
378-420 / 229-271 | 1.09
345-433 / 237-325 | 1.07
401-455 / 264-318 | 1.06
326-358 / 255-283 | 1.01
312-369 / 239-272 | 1.04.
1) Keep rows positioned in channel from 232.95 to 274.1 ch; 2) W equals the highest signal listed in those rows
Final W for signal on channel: 21.94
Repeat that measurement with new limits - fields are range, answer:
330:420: 23.29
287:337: 23.83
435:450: 26.39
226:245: 20.53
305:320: 18.93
